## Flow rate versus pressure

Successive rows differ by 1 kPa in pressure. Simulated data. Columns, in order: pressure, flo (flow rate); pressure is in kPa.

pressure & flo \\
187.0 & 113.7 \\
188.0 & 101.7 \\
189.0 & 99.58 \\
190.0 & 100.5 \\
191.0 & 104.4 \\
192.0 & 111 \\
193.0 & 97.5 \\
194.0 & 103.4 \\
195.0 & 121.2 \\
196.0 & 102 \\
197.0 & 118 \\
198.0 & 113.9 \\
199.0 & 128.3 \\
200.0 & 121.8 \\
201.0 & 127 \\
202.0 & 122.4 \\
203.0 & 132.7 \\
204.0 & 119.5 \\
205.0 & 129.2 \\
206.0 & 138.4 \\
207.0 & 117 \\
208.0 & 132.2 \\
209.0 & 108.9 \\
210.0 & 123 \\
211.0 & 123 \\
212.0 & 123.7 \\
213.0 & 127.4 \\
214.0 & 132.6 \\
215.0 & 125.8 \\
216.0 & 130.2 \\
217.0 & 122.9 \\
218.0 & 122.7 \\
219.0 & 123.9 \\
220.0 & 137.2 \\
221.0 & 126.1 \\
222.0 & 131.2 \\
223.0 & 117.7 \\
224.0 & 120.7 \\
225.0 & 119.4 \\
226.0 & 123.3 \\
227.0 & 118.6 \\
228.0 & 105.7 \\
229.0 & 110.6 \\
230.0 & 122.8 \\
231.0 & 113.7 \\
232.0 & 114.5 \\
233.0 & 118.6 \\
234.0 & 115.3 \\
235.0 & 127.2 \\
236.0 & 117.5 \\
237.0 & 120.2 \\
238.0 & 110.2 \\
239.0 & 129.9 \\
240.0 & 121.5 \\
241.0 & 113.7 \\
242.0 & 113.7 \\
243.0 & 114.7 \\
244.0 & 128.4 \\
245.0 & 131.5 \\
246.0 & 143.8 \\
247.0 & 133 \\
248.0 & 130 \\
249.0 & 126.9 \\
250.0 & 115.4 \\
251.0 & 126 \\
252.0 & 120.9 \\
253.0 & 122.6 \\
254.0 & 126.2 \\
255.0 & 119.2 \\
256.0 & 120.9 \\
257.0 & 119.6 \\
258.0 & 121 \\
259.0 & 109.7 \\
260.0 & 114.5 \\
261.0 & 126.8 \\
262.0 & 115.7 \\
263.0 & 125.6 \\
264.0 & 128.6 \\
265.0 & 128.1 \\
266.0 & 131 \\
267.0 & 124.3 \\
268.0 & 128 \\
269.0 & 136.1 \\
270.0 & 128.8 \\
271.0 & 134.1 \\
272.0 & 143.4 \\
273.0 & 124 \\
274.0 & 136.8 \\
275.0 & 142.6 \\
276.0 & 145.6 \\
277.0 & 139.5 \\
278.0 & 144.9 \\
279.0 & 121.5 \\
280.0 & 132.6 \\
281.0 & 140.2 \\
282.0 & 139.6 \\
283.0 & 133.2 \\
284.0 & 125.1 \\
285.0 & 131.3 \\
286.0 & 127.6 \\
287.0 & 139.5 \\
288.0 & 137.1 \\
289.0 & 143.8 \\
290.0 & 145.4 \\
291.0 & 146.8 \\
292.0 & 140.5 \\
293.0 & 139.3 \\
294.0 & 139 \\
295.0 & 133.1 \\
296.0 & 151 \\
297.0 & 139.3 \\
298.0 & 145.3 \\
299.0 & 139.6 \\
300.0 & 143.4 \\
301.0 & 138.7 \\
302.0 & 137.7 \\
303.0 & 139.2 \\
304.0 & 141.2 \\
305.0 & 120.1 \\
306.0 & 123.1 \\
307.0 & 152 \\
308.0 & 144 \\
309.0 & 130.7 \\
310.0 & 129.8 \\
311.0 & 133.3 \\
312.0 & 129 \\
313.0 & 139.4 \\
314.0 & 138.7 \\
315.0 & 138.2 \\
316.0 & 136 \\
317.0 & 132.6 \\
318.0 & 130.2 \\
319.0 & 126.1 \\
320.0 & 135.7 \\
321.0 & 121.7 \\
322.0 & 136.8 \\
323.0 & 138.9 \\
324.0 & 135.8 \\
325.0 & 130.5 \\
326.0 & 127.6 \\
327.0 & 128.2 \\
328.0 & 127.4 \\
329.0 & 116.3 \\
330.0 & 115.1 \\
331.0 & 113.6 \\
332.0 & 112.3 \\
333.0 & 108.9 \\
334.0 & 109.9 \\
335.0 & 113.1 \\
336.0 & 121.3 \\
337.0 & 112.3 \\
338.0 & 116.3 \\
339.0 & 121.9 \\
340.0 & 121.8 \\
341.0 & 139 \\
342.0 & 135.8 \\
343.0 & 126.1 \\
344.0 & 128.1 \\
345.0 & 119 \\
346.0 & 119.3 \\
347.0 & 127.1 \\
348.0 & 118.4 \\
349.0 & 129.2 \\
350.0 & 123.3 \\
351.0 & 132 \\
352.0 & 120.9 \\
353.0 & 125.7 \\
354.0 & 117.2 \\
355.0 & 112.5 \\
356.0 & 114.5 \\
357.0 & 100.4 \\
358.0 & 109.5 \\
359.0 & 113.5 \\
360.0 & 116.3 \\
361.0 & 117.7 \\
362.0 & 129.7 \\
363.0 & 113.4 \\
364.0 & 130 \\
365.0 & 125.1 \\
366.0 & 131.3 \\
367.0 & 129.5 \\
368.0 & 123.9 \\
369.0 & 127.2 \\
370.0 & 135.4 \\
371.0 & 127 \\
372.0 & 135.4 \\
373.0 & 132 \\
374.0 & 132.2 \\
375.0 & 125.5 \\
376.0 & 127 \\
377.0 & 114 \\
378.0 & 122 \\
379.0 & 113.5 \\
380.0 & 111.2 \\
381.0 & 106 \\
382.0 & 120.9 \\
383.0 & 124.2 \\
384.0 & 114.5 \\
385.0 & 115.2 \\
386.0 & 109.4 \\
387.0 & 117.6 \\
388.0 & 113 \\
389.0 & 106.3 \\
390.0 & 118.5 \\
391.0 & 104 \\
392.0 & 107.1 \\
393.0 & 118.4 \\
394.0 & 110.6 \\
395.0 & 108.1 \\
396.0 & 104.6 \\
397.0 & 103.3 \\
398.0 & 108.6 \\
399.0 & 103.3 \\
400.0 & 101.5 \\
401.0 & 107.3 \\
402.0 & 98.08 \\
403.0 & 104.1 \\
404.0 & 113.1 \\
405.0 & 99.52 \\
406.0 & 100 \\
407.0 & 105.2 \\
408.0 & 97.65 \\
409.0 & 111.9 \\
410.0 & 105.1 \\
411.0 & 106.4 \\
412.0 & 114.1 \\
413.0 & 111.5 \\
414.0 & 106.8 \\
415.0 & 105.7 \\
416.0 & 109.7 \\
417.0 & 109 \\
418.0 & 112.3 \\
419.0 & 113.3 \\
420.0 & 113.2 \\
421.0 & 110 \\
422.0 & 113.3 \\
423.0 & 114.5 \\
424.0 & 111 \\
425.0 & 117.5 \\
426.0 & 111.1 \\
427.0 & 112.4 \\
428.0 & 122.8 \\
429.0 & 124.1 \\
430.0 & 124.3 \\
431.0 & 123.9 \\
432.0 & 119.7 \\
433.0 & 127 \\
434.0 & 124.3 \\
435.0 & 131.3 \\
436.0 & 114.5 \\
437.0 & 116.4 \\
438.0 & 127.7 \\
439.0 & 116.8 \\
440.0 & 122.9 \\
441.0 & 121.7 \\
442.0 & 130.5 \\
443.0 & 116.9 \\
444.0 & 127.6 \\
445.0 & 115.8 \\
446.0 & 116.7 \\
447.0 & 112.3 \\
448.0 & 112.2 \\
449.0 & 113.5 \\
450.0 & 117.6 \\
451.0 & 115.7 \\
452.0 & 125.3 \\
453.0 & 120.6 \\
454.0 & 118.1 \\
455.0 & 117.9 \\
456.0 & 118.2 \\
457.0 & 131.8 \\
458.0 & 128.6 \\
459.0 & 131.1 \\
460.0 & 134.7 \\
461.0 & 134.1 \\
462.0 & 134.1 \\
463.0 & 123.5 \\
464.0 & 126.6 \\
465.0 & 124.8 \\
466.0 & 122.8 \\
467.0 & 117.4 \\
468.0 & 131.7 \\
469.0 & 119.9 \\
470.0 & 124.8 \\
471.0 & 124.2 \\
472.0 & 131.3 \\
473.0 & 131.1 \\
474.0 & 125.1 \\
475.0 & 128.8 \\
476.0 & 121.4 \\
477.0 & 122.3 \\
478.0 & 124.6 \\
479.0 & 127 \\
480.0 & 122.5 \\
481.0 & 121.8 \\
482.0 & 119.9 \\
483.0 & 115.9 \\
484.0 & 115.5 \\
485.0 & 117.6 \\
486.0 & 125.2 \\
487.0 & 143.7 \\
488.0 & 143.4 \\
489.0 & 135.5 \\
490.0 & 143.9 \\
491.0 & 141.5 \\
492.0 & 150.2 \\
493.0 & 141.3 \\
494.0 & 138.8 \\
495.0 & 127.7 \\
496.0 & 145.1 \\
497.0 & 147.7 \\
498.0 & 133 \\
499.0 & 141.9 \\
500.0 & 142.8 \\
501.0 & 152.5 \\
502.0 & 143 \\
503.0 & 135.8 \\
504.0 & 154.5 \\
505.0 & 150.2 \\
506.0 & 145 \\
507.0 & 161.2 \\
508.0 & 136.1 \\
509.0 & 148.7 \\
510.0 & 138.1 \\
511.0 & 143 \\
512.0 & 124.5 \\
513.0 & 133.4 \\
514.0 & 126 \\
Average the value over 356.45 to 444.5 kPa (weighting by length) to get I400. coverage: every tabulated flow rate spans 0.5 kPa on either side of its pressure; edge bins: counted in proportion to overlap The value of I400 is 116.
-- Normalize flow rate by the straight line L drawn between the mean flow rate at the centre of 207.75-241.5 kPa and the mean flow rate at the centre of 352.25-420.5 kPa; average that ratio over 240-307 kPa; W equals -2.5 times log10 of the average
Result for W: -0.11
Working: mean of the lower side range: 121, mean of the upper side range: 114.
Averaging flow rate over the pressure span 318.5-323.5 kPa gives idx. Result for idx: 132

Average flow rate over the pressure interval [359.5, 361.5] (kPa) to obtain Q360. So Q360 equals 117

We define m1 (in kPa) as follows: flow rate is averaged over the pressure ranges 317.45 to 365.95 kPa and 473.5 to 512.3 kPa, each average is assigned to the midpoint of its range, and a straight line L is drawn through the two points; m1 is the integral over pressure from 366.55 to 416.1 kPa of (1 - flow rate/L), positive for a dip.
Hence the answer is 5.2 kPa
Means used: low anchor 122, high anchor 136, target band 113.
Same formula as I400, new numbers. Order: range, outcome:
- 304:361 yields 125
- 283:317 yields 137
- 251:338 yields 131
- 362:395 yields 120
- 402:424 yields 108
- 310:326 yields 133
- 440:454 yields 119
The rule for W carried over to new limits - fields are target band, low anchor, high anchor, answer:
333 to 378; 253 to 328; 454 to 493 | 0.07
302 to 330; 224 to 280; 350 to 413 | -0.11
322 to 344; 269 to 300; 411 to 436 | 0.06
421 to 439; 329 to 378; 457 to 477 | 0.05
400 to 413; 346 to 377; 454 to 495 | 0.19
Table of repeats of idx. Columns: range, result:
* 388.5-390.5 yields 112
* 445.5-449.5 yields 114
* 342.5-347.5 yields 124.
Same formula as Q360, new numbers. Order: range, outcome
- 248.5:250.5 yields 121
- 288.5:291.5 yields 145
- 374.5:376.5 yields 126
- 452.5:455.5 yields 119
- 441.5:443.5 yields 124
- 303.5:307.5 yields 134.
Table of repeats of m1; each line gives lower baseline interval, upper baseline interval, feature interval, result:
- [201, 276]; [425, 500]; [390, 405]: 2.2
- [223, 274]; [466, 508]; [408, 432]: 3.2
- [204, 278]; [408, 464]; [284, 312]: -3.4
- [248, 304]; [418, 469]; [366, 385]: 0.3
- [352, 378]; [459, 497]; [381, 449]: 6.7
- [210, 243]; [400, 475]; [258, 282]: -2.0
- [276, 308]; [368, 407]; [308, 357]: 1.0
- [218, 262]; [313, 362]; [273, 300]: -3.5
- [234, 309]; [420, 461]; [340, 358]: 0.5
